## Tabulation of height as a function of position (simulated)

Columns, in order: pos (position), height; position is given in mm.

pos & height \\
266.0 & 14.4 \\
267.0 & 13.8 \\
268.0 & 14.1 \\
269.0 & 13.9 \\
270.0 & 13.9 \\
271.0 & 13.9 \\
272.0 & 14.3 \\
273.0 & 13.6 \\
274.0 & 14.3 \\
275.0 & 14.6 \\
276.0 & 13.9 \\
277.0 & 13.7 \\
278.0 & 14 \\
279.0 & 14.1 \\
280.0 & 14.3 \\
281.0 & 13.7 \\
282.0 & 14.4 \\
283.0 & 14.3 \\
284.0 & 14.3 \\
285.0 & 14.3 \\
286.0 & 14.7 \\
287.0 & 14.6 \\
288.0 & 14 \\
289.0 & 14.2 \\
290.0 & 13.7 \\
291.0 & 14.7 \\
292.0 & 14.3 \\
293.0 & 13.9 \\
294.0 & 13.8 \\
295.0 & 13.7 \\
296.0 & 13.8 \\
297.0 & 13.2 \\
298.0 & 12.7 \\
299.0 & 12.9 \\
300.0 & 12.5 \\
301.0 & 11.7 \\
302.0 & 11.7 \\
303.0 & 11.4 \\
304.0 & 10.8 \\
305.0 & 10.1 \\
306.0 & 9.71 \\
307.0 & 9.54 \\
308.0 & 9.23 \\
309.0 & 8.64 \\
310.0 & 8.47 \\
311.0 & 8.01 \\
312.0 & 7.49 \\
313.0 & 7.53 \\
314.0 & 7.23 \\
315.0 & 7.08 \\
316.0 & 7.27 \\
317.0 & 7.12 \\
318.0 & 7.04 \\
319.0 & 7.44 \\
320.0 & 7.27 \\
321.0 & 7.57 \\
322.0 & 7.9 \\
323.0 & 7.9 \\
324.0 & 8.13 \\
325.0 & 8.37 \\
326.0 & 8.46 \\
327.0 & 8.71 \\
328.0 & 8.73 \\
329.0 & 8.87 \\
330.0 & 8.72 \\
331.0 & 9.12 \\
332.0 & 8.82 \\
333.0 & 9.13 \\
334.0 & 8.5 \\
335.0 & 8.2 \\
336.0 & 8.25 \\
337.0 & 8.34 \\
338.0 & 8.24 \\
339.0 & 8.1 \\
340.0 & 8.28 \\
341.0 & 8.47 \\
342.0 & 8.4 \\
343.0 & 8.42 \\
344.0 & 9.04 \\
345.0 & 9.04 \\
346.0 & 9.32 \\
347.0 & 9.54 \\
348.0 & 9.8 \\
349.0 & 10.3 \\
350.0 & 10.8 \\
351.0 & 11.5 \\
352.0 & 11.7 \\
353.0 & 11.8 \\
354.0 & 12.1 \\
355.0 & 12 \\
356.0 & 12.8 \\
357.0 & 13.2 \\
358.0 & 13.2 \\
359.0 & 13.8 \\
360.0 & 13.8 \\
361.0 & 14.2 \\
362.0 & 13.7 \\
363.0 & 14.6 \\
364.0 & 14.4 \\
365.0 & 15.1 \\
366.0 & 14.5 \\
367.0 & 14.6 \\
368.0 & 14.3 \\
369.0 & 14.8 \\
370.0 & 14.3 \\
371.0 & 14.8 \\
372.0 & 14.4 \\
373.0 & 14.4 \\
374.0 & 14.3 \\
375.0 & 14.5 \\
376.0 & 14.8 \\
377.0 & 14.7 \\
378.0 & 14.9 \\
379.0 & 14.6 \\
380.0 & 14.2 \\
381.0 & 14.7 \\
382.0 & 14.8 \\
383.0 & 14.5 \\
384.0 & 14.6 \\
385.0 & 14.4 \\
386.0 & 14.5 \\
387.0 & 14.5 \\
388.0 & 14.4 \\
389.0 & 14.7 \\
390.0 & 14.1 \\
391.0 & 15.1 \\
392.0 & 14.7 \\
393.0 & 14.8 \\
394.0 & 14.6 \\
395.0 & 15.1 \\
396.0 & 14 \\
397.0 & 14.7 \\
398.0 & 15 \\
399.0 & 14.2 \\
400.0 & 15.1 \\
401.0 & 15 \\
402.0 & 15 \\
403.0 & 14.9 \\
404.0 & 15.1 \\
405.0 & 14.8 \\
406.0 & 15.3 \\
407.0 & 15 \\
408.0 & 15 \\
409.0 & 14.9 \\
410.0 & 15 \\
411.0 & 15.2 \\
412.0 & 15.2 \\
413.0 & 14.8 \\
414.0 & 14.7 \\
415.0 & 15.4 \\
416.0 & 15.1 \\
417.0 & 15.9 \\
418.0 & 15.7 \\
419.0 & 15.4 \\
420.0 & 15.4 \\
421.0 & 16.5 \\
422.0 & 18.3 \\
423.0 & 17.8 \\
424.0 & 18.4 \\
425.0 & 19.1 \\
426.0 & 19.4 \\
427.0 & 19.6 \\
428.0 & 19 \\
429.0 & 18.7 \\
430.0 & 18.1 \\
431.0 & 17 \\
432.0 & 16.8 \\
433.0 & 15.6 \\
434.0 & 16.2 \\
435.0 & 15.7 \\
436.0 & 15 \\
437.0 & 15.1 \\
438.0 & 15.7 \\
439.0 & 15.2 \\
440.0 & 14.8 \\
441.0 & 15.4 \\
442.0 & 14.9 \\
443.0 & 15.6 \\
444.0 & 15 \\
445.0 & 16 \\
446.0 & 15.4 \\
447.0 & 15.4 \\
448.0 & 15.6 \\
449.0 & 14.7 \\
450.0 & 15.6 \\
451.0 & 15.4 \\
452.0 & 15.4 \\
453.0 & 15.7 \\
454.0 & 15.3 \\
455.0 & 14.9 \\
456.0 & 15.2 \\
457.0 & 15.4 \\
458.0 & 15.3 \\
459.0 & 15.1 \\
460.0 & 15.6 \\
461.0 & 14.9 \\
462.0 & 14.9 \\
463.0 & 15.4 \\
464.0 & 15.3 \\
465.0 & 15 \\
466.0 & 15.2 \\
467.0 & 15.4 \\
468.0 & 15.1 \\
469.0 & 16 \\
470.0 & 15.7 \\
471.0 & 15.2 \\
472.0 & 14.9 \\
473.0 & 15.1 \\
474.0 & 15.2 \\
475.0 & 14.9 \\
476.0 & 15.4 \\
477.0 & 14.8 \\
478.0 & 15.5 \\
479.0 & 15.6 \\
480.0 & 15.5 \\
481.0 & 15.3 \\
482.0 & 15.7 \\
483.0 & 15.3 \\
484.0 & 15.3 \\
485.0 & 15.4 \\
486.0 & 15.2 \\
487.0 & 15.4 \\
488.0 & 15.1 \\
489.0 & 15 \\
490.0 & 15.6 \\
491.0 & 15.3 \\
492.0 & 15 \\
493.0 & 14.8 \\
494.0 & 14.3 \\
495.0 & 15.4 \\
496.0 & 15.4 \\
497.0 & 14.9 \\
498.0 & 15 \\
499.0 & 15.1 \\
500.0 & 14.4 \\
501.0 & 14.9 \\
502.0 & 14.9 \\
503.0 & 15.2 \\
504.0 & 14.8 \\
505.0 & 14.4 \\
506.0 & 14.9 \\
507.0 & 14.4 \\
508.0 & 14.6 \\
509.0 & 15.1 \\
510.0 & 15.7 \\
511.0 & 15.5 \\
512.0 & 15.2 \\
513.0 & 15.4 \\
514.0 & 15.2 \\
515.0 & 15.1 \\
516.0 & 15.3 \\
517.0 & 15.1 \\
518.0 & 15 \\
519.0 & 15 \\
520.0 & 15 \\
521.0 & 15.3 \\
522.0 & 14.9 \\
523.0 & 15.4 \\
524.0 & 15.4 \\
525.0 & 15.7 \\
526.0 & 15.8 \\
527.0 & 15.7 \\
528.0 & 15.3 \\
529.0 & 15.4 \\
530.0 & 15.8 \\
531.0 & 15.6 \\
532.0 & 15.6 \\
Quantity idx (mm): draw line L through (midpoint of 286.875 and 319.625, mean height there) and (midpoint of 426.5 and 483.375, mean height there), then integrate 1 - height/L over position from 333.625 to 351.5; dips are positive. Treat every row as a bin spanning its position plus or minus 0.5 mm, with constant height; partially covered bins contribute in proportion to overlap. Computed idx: 4.5 mm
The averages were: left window 10.8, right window 15.6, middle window 9.03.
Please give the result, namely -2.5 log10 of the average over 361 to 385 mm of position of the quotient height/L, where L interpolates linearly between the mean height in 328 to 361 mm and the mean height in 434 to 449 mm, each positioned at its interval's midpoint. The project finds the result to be -0.24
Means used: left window 10.1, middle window 14.5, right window 15.3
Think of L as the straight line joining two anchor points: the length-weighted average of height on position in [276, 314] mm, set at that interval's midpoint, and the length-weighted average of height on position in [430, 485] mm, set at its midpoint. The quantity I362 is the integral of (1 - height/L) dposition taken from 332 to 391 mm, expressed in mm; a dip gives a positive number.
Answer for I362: 5.3 mm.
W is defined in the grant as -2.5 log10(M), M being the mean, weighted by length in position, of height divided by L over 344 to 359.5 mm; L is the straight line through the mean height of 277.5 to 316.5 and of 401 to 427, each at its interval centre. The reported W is 0.22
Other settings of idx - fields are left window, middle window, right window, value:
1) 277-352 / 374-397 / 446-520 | -4.04 mm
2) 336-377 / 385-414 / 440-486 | -3.09 mm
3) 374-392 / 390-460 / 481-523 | -4.39 mm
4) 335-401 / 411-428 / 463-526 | -3.48 mm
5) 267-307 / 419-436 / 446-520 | -3.21 mm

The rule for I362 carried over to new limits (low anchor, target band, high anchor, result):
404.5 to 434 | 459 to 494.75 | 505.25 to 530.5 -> 1.15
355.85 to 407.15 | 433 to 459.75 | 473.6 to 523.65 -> -0.90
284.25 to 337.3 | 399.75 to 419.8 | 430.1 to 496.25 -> -2.33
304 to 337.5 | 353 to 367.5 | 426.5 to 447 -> -3.47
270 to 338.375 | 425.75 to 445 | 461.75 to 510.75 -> -3.37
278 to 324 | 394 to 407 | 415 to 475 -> -0.35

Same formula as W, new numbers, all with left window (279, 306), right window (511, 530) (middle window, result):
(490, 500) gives 0.00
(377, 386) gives -0.04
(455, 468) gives -0.03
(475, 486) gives -0.03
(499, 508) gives 0.03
